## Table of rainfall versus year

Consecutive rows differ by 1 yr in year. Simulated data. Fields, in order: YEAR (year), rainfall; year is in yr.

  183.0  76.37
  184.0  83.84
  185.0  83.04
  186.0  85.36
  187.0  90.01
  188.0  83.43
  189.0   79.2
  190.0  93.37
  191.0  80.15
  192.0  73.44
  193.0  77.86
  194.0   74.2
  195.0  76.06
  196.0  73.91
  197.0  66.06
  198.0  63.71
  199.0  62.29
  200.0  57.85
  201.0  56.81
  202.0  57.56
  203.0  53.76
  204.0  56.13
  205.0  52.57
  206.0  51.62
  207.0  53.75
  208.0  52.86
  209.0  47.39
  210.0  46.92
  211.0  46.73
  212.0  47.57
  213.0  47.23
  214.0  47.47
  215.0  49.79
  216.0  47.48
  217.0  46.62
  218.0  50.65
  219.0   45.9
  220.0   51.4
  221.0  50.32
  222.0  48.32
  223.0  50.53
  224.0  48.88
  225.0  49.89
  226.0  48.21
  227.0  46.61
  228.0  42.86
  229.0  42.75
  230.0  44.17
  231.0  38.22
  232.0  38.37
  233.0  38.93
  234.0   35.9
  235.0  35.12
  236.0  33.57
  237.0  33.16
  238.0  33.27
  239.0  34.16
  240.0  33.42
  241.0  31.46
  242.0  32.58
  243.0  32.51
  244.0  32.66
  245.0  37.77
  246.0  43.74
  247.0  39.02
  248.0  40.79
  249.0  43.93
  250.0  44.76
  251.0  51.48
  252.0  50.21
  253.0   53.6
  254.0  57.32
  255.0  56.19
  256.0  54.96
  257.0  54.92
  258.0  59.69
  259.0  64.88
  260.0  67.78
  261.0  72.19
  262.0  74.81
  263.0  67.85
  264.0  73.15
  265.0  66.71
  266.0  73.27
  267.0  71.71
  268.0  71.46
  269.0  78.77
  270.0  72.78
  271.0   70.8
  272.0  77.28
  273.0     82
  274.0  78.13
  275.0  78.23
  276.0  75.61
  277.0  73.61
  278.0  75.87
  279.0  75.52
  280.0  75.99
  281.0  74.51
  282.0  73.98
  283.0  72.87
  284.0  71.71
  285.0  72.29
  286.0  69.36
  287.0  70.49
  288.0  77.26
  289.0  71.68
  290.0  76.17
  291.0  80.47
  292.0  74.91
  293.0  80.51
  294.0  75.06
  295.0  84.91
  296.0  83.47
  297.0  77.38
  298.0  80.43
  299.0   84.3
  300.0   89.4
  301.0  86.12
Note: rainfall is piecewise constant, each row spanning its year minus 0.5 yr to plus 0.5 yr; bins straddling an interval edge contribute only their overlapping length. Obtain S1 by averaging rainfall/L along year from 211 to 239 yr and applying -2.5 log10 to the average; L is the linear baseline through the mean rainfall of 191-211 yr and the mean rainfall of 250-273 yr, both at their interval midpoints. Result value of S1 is 0.38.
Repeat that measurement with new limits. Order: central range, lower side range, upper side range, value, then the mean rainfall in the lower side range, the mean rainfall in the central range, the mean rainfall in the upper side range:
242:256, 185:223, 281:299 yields 0.47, 60.9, 44.8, 76.2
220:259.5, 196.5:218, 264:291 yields 0.39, 52.9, 43.9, 74.3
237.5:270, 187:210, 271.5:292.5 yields 0.33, 65.8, 53.5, 75.1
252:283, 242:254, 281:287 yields -0.19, 43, 69.8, 72.1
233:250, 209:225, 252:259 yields 0.42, 48.4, 36.2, 56.3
